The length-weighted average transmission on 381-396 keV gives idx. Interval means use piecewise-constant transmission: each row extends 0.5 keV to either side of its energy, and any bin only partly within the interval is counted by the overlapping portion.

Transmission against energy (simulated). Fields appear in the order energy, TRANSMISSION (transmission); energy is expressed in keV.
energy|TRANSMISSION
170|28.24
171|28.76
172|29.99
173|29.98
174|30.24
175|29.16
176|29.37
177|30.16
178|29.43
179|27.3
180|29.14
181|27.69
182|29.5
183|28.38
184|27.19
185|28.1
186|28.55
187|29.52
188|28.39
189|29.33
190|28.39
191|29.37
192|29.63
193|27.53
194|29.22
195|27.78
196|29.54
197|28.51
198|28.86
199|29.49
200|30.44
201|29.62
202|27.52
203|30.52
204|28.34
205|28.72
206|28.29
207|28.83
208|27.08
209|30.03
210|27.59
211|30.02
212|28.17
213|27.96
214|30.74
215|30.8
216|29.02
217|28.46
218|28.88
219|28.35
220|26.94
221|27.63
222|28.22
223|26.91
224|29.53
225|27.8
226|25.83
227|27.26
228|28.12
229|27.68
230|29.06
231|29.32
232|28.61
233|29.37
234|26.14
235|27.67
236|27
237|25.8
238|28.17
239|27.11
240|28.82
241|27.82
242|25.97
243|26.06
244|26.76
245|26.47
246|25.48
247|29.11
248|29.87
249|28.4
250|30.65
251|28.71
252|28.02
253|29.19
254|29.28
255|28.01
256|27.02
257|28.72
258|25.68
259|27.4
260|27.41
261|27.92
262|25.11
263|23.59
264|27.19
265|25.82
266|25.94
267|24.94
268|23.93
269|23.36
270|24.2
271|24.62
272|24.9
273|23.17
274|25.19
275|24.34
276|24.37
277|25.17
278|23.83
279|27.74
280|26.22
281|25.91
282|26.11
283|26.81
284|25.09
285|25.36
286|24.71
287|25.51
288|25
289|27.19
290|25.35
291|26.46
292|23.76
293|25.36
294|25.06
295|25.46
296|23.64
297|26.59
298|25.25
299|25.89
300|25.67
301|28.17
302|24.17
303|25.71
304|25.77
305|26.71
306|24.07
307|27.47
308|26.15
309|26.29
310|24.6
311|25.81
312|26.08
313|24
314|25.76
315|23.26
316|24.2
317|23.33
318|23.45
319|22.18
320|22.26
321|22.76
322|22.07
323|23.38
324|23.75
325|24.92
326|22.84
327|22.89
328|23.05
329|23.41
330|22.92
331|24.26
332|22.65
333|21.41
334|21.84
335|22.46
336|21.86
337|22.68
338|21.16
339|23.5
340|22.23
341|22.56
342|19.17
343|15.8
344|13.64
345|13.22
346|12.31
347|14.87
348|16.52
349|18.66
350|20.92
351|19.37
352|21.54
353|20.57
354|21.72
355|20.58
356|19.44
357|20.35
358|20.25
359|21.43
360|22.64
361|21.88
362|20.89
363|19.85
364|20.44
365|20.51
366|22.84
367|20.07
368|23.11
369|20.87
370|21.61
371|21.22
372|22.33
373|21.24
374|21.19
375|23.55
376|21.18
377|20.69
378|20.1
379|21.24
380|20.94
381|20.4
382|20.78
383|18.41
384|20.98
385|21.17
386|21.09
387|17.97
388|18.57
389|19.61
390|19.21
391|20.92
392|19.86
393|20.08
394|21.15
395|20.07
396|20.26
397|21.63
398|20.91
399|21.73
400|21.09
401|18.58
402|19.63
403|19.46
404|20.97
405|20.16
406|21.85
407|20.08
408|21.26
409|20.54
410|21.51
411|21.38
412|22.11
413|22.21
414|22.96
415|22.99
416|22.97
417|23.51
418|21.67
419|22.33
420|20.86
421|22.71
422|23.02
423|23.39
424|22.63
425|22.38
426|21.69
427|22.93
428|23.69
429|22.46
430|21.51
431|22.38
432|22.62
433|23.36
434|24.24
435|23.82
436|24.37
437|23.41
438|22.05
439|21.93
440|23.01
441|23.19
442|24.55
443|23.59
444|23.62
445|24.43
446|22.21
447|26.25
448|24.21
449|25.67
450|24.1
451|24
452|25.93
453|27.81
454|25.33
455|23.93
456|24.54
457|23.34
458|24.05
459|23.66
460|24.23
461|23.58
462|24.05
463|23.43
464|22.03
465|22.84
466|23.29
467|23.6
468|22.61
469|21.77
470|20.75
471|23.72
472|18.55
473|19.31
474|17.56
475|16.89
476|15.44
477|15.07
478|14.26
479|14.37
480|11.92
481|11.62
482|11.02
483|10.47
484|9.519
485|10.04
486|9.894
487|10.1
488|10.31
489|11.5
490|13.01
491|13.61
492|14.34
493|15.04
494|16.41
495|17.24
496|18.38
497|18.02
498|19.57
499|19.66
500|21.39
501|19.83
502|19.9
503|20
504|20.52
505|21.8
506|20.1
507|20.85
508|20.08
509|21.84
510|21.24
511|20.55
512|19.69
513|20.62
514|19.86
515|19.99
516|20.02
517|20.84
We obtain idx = 20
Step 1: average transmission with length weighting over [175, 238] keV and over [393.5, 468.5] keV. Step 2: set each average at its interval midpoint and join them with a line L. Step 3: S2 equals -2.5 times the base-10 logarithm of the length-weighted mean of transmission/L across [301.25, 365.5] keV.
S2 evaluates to 0.152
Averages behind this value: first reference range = 28.5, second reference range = 22.7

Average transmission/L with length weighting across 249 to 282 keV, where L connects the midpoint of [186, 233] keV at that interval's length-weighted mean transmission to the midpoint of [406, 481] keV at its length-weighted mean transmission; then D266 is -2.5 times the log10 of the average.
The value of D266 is 0.04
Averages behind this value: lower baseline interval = 28.7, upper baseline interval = 22.2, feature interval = 26.2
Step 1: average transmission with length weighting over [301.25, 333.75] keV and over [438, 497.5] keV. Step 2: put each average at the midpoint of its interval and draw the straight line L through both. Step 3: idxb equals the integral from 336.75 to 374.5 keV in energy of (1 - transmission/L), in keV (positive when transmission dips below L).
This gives 4.7 keV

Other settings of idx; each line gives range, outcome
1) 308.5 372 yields 21.5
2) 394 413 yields 20.8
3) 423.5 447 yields 23.1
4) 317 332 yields 23.1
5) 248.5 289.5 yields 26.1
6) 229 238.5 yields 27.9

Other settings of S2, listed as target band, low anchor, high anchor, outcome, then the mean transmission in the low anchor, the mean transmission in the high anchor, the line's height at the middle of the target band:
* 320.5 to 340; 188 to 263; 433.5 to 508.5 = 0.08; 28.2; 19.9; 24.6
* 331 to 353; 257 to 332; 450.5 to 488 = 0.19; 25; 19.2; 23.4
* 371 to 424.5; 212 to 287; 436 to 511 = 0.06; 27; 19.8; 22.2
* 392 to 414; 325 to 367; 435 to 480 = 0.03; 20.6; 22.3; 21.5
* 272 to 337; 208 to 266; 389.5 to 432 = 0.03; 27.8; 21.5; 25.4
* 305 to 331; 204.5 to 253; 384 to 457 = 0.06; 28.1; 22.3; 25.4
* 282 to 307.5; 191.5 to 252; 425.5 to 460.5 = 0.05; 28.3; 23.8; 26.8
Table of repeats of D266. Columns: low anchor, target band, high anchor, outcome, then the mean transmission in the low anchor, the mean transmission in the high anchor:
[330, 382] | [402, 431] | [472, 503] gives -0.22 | 20.5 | 15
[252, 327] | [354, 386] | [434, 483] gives 0.12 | 25.3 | 21.7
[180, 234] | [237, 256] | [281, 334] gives -0.03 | 28.6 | 24.7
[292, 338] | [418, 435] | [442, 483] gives -0.03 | 24.2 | 21.4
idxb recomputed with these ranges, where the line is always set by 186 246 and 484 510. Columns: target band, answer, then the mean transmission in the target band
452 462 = -3.3 keV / 24.5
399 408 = 0.1 keV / 20.4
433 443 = -2.1 keV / 23.4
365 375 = 0.2 keV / 21.7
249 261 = -0.7 keV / 28.2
